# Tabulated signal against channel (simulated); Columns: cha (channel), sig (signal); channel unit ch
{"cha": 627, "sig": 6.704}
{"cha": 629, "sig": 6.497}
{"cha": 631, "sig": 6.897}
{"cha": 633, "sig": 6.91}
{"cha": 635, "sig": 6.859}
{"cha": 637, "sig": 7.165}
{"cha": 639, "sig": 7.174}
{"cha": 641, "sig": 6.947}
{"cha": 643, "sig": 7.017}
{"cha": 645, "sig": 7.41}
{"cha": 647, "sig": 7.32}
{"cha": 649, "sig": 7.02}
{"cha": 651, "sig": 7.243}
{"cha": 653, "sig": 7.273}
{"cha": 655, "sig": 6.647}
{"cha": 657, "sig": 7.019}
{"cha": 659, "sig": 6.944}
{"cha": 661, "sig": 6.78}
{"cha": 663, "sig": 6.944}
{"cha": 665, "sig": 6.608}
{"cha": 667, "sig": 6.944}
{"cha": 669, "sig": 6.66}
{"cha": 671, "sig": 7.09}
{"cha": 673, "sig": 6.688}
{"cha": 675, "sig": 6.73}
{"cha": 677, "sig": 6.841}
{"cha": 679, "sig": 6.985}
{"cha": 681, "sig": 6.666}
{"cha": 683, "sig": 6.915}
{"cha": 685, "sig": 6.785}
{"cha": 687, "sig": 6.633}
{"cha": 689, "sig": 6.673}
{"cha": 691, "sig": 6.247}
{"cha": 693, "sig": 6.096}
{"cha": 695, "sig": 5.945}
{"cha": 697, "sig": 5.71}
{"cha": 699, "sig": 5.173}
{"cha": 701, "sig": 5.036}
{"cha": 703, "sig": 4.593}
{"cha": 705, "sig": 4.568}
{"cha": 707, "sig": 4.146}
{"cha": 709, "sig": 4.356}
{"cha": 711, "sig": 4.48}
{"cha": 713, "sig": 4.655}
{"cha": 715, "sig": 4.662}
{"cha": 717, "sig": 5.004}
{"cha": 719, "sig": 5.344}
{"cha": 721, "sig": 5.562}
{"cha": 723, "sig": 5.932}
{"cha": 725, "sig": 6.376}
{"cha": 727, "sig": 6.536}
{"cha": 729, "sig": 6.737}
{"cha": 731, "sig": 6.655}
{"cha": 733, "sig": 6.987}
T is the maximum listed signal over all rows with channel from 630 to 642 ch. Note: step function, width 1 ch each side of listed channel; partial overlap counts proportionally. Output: 7.174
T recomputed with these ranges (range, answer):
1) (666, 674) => 7.09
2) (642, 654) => 7.41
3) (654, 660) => 7.019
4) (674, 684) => 6.985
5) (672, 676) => 6.73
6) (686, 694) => 6.673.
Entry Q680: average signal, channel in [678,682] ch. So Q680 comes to 6.83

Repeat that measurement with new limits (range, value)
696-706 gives 5.02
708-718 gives 4.63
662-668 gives 6.83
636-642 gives 7.1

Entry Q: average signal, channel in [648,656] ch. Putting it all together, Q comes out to 7.05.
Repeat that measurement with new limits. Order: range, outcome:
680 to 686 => 6.79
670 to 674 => 6.89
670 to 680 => 6.87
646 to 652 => 7.19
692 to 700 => 5.73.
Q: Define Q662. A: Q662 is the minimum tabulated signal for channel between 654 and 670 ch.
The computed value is 6.608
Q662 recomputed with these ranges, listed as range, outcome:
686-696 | 5.945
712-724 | 4.655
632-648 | 6.859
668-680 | 6.66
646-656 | 6.647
